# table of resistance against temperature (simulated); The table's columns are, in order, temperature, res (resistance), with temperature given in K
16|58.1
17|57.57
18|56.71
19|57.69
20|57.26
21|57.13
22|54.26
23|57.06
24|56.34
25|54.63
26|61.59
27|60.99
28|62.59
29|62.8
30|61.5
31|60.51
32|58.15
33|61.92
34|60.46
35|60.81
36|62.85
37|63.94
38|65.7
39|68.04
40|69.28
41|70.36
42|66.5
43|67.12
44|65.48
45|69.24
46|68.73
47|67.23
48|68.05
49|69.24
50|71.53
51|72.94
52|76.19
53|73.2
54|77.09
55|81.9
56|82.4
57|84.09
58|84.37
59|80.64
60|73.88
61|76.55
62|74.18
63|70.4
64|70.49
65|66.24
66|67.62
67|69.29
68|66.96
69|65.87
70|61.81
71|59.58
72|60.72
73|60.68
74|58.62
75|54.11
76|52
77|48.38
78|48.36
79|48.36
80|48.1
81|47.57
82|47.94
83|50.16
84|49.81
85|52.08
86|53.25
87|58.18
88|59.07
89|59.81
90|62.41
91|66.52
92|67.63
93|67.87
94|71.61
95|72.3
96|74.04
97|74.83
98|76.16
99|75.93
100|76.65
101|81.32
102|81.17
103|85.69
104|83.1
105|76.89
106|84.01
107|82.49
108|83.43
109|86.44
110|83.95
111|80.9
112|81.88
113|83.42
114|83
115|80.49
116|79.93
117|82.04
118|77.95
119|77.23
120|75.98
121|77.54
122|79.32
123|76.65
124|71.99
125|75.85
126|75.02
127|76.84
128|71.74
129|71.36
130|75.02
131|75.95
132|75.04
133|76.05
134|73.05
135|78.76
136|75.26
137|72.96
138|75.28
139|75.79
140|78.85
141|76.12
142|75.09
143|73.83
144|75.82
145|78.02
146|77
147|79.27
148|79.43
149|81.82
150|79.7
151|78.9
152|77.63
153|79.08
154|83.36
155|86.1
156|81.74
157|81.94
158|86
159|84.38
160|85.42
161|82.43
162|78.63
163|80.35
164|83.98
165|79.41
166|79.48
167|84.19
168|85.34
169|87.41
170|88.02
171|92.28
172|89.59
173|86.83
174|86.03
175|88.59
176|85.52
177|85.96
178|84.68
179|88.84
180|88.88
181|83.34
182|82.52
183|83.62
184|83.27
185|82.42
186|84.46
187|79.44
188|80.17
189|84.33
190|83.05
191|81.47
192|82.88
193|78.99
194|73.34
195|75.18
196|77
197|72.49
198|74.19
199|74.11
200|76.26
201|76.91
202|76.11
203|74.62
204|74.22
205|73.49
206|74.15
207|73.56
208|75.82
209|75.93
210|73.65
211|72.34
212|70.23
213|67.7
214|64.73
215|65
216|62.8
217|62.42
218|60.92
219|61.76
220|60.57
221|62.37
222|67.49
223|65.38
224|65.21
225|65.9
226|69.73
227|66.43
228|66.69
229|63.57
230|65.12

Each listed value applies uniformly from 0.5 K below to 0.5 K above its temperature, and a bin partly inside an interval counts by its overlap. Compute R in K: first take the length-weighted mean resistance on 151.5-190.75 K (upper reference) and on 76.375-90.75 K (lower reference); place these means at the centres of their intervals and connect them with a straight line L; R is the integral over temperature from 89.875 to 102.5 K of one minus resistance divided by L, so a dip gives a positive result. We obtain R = -3.5 K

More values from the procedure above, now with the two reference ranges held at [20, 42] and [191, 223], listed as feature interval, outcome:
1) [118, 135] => -2.2 K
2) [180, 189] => -1.6 K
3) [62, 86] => 2.2 K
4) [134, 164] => -4.9 K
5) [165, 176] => -2.7 K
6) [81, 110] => -2.1 K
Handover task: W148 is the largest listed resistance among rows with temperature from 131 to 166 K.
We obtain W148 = 86.1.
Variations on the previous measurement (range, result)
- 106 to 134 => 86.44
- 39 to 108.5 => 85.69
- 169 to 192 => 92.28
